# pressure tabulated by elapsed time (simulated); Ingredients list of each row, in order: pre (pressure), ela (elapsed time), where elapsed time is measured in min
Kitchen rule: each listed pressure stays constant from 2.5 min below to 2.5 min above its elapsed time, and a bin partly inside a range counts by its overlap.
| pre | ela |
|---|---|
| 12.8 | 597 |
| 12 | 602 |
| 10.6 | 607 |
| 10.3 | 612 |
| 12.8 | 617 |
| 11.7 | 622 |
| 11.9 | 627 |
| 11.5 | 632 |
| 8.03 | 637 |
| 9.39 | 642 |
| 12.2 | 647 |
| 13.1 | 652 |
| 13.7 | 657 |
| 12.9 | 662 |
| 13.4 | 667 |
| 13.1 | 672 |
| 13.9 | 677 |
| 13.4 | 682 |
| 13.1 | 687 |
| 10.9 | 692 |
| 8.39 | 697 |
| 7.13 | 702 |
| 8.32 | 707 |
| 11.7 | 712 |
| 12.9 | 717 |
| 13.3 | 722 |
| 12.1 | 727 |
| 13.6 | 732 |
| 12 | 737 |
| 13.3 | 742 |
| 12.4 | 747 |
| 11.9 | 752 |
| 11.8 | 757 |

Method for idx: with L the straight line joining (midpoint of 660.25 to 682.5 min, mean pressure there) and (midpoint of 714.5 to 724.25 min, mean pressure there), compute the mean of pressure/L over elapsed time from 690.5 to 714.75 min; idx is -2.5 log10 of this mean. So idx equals 0.38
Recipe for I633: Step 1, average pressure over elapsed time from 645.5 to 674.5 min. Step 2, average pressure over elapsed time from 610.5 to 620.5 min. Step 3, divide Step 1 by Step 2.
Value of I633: 1.12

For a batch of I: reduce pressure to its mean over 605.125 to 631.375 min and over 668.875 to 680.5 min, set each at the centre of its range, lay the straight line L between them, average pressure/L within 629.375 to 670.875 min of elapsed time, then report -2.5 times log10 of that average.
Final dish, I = 0.07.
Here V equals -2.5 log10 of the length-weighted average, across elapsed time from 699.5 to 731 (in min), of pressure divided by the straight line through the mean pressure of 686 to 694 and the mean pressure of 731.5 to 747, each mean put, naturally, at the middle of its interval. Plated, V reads 0.12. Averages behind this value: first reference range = 11.9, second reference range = 12.8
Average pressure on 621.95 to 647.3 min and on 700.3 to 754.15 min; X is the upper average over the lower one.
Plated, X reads 1.11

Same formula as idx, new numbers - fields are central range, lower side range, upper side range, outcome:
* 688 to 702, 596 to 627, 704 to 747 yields 0.24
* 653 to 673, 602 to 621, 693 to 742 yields -0.18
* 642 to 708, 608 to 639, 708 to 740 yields -0.01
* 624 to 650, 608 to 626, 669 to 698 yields 0.11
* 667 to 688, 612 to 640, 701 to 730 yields -0.20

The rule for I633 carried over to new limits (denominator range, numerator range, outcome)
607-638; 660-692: 1.18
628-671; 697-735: 0.94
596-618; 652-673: 1.15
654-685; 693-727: 0.78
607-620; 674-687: 1.19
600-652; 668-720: 1.02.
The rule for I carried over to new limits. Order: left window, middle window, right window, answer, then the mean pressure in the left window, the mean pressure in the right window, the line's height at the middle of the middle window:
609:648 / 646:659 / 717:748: -0.152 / 10.9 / 12.8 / 11.4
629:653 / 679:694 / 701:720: -0.199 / 10.7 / 10.3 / 10.5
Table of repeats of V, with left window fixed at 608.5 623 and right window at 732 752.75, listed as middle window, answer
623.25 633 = -0.01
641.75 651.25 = 0.02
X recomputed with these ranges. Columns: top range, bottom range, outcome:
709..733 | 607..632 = 1.09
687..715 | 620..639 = 0.89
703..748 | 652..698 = 0.95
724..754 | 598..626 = 1.09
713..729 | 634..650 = 1.27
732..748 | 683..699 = 1.15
